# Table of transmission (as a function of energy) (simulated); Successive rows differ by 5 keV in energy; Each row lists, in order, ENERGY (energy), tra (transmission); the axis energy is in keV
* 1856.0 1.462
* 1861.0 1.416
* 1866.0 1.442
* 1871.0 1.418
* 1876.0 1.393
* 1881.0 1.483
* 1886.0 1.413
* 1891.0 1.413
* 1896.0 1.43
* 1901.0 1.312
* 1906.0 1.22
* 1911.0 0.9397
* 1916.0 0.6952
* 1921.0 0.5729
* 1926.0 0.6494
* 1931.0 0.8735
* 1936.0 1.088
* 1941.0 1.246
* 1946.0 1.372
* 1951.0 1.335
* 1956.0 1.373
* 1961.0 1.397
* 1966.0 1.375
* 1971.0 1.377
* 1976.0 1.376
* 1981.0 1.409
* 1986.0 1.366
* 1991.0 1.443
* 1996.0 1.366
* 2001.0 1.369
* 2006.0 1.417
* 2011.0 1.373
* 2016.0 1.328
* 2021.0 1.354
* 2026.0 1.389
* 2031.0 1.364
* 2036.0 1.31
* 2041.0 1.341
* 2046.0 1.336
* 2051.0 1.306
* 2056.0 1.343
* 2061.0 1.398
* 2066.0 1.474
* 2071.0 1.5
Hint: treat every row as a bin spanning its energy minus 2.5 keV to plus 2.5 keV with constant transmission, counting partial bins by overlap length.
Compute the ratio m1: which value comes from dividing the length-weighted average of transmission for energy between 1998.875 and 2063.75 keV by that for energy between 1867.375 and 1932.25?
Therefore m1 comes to 1.18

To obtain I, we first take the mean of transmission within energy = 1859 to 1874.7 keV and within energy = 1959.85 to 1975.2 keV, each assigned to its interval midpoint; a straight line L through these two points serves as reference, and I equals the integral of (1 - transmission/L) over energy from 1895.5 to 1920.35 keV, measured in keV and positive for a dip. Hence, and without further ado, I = 6.2 keV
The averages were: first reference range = 1.42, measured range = 1.05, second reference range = 1.38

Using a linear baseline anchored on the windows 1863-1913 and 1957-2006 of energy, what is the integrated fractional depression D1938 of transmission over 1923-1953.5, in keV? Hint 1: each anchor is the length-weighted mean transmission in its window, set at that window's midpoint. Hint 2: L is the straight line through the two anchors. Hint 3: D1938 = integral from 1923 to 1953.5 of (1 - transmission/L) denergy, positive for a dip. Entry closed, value 6.4 keV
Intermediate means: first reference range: 1.35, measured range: 1.09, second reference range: 1.39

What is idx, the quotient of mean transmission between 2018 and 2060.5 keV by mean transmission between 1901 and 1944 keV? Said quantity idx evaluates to 1.43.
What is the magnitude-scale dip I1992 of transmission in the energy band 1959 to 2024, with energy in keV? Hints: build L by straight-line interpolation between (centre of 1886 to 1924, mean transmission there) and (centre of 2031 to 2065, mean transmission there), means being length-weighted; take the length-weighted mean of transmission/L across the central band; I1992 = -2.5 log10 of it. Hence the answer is -0.110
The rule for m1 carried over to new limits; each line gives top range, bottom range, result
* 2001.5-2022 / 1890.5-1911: 1.06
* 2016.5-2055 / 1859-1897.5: 0.94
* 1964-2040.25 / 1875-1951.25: 1.20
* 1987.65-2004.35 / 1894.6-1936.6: 1.45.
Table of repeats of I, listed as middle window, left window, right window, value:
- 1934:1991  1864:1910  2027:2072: 1.2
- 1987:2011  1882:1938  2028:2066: -2.7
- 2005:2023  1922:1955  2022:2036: -0.7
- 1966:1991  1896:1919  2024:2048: -3.3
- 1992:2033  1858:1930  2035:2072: -1.4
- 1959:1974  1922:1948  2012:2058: -3.6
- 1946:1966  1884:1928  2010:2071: -3.2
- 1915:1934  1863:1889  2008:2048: 9.4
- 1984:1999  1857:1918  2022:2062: -0.7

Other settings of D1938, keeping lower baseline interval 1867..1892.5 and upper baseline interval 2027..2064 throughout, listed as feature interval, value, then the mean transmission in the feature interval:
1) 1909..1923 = 6.7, 0.734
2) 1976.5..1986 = -0.1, 1.39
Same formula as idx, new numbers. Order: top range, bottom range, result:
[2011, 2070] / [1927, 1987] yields 1.06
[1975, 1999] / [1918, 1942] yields 1.62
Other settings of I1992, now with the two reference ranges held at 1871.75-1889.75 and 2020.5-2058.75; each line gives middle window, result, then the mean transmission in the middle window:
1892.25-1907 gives 0.06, 1.34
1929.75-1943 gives 0.28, 1.08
